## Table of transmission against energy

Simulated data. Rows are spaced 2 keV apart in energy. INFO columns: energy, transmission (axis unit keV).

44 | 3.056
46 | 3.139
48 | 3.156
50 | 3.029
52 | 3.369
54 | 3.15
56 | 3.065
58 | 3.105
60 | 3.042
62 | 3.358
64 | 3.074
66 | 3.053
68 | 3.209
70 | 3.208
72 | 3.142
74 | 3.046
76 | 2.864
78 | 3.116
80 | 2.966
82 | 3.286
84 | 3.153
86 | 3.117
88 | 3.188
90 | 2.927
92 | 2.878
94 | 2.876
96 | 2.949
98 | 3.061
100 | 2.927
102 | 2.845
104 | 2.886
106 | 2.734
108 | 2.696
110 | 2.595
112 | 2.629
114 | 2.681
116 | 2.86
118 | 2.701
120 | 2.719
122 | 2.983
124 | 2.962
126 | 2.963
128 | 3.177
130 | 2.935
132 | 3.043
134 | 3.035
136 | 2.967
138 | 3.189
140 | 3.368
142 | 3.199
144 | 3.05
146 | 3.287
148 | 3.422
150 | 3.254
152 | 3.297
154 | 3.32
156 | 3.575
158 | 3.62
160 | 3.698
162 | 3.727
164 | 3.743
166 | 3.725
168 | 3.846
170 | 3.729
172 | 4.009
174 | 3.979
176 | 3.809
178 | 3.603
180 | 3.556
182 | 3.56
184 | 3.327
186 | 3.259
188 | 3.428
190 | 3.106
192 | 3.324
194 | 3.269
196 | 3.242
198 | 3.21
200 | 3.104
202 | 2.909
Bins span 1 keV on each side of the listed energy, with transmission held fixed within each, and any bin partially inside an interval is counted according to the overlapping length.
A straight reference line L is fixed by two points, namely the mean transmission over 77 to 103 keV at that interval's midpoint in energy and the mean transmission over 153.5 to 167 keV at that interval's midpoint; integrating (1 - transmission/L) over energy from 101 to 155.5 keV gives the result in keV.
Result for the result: 5.9 keV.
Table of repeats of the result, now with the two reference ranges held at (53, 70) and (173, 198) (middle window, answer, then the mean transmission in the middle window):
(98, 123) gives 3.6 keV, 2.78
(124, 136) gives 1.0 keV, 3.02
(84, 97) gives 0.8 keV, 3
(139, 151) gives 0.3 keV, 3.26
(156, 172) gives -1.6 keV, 3.73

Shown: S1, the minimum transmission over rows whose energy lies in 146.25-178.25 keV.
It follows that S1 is 3.254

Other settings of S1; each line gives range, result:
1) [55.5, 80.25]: 2.864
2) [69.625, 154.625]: 2.595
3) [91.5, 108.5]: 2.696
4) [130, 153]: 2.935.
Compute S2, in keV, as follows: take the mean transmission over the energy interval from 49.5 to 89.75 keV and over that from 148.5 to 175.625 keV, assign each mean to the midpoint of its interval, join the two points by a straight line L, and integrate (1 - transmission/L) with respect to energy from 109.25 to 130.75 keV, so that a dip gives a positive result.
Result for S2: 3.6 keV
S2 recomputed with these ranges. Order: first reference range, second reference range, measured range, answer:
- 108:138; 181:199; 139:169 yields -3.9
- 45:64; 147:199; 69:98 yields 1.7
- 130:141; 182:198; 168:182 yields -2.3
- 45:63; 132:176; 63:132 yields 7.1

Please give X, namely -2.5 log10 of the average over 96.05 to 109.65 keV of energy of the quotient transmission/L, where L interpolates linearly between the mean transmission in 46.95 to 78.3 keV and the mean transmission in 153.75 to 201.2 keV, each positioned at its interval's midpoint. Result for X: 0.147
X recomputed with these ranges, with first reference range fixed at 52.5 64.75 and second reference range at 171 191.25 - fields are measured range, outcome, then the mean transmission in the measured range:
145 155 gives 0.04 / 3.32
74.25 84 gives 0.05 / 3.07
